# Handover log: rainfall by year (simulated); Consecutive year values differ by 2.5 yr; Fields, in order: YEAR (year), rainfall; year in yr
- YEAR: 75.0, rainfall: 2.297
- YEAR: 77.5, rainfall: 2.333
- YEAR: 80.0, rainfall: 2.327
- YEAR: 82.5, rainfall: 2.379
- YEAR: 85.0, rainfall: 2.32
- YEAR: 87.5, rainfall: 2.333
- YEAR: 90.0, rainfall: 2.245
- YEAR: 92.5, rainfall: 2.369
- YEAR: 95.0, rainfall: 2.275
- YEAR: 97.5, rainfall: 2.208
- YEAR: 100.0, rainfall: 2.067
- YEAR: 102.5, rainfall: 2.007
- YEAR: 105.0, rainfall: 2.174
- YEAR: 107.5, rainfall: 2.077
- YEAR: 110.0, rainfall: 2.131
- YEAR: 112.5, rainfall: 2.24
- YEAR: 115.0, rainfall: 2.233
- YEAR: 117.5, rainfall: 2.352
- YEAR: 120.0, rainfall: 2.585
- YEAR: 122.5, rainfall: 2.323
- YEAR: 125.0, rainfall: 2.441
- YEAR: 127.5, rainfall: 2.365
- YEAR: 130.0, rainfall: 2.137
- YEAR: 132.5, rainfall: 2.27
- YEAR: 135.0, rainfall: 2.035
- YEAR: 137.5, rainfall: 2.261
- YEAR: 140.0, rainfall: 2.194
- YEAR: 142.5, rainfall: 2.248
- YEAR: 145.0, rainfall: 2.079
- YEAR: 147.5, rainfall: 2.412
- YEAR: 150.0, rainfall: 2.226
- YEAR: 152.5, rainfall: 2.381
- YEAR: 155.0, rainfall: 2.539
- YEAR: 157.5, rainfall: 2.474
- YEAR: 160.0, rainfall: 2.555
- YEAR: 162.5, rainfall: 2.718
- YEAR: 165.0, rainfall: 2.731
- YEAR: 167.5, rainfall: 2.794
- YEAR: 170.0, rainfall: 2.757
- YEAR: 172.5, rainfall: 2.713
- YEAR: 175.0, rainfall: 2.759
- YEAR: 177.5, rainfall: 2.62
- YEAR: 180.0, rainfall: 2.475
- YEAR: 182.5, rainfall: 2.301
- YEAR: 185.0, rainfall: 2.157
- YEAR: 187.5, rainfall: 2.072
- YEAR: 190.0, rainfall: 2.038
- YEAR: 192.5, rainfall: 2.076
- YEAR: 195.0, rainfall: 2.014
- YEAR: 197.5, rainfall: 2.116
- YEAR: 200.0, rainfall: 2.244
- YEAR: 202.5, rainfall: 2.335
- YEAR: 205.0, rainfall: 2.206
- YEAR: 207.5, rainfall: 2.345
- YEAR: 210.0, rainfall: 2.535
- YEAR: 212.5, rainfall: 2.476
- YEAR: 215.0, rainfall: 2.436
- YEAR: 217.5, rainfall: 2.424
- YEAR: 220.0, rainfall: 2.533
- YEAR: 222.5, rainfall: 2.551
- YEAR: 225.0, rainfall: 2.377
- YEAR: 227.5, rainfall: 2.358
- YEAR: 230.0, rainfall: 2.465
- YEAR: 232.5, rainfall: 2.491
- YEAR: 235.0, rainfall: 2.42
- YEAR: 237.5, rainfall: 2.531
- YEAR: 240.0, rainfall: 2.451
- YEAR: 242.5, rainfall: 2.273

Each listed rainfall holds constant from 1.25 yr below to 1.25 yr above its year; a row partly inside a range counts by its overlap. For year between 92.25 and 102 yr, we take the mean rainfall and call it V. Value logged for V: 2.2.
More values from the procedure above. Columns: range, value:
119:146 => 2.27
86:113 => 2.19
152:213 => 2.42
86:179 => 2.36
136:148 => 2.22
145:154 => 2.31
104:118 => 2.19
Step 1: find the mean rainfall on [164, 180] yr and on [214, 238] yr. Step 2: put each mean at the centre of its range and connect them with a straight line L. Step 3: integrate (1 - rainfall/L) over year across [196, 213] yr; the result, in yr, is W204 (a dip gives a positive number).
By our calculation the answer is 1.6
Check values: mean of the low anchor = 2.71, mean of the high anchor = 2.46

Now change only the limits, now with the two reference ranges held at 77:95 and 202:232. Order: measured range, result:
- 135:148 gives 0.9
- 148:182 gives -2.8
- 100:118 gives 1.4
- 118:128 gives -0.3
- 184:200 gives 2.1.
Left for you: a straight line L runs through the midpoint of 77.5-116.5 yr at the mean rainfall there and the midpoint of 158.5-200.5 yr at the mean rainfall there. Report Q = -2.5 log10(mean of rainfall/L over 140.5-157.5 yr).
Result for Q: 0.01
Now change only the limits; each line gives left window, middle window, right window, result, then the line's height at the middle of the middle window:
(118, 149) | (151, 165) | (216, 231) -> -0.10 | 2.33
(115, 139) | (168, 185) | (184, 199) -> -0.21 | 2.13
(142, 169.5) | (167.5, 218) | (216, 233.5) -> 0.05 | 2.47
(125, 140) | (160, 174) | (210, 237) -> -0.18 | 2.32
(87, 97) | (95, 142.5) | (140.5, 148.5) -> 0.02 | 2.27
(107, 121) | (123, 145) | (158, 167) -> 0.09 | 2.43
